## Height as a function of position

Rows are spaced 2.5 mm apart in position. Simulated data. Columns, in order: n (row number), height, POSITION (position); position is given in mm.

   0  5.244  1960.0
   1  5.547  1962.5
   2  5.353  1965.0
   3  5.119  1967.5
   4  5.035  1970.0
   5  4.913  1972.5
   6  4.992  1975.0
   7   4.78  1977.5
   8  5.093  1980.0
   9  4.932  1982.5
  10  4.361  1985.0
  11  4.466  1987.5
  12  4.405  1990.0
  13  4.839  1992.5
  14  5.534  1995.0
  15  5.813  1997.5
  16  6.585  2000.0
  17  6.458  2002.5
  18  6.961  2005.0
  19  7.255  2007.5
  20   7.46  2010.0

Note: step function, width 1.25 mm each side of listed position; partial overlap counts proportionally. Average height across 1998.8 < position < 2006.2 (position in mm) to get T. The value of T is 6.67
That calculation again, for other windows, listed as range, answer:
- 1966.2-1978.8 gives 4.97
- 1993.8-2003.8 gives 6.1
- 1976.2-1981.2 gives 4.94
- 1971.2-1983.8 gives 4.94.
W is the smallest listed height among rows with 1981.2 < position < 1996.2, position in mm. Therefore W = 4.361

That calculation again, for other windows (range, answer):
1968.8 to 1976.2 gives 4.913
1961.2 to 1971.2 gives 5.035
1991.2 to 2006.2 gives 4.839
